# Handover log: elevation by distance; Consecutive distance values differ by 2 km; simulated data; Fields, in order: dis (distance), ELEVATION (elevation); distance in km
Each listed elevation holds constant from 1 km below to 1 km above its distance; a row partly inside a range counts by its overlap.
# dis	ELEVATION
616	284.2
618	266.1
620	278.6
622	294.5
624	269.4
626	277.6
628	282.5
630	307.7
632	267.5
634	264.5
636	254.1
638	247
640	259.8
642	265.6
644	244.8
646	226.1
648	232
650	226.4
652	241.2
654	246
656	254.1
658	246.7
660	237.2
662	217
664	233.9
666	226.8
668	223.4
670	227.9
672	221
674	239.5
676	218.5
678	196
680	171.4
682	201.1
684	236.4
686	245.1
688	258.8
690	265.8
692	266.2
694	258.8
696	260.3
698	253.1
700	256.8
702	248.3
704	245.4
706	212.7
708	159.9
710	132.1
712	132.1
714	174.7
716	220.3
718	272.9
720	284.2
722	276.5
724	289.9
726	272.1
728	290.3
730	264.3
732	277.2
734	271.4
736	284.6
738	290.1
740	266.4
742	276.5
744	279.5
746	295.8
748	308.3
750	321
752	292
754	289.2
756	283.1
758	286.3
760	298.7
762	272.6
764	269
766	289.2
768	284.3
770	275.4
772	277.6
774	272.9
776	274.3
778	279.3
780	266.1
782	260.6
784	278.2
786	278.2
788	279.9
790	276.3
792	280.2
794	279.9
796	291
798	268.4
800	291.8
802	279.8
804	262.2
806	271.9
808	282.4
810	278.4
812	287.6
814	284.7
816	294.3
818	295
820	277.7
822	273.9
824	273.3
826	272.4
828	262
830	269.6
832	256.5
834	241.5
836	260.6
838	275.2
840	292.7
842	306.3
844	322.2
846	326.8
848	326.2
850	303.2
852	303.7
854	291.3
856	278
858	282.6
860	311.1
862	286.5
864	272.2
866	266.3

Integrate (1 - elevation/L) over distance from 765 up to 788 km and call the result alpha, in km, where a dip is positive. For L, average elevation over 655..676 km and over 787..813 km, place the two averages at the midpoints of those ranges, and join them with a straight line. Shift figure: -0.4 km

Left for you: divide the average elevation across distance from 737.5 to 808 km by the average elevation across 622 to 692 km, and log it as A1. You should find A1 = 1.2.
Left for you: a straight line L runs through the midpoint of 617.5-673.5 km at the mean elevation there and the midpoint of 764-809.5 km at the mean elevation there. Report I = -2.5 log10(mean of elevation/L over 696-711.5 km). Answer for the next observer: 0.21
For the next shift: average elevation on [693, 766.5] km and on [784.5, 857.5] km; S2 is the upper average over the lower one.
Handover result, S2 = 1.1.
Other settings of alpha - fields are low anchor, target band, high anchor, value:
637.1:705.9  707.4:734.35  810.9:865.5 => 1.6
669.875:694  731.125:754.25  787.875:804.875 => -2.8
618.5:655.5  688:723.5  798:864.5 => 4.8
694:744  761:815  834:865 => -1.1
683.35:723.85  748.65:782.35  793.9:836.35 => -3.4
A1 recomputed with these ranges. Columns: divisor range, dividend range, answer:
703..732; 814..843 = 1.19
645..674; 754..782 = 1.20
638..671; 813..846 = 1.18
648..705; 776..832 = 1.17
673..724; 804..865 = 1.25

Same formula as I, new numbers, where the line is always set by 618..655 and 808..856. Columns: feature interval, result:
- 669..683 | 0.25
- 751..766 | -0.03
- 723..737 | -0.02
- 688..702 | 0.04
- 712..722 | 0.17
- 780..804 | 0.01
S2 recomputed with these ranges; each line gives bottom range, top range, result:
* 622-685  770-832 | 1.15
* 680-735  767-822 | 1.16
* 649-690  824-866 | 1.25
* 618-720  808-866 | 1.20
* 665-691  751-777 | 1.25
